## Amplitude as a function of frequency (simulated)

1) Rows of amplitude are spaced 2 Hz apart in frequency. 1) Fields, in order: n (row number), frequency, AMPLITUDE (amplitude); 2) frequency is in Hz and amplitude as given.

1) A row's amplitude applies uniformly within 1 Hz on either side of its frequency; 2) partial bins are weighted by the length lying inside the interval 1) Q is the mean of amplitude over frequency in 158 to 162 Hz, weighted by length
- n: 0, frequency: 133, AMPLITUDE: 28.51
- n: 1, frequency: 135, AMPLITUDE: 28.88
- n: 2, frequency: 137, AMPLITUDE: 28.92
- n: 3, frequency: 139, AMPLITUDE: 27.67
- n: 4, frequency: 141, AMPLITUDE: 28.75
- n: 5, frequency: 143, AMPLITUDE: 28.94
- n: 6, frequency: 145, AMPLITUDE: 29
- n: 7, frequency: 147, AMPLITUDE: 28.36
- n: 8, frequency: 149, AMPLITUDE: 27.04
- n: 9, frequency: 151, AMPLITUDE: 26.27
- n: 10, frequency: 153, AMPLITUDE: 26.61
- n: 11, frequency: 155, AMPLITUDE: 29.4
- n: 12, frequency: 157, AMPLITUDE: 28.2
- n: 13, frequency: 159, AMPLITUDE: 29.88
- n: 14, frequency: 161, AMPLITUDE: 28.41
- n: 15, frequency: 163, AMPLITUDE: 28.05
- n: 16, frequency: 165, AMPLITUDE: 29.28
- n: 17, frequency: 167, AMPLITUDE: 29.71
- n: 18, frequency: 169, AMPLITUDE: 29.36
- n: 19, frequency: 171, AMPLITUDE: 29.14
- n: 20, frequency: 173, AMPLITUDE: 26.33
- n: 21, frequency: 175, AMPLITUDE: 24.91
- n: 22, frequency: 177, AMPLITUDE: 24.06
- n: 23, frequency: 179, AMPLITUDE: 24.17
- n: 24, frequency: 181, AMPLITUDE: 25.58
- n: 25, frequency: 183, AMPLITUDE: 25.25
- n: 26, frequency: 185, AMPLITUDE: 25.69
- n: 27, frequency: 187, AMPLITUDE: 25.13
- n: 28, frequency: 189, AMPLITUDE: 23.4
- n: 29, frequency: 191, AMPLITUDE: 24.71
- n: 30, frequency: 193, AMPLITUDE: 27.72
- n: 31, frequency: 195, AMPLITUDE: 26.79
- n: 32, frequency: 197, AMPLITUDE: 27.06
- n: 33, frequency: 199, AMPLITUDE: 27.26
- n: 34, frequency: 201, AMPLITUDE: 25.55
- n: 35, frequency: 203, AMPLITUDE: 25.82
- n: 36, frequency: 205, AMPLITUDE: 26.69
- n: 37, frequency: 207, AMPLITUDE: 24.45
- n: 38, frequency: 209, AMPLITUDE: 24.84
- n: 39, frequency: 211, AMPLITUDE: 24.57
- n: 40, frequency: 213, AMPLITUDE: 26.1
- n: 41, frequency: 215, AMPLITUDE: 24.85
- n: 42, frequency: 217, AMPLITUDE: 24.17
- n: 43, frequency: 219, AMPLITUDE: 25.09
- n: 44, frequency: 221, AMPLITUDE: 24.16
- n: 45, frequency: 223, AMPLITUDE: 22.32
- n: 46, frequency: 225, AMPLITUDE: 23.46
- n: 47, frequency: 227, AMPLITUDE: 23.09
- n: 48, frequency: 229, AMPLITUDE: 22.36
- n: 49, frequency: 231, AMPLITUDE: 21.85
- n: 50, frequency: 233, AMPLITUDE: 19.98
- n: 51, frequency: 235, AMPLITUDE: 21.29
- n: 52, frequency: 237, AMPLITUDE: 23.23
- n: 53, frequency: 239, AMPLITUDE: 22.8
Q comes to 29.1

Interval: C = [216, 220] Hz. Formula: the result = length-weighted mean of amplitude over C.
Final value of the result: 24.6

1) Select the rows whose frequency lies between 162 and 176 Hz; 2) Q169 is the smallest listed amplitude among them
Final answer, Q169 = 24.91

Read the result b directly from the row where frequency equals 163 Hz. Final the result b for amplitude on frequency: 28.05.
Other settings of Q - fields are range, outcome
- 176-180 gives 24.1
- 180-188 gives 25.4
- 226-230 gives 22.7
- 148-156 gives 27.3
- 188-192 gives 24.1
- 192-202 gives 26.9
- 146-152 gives 27.2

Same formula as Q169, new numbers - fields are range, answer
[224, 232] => 21.85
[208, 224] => 22.32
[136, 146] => 27.67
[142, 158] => 26.27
